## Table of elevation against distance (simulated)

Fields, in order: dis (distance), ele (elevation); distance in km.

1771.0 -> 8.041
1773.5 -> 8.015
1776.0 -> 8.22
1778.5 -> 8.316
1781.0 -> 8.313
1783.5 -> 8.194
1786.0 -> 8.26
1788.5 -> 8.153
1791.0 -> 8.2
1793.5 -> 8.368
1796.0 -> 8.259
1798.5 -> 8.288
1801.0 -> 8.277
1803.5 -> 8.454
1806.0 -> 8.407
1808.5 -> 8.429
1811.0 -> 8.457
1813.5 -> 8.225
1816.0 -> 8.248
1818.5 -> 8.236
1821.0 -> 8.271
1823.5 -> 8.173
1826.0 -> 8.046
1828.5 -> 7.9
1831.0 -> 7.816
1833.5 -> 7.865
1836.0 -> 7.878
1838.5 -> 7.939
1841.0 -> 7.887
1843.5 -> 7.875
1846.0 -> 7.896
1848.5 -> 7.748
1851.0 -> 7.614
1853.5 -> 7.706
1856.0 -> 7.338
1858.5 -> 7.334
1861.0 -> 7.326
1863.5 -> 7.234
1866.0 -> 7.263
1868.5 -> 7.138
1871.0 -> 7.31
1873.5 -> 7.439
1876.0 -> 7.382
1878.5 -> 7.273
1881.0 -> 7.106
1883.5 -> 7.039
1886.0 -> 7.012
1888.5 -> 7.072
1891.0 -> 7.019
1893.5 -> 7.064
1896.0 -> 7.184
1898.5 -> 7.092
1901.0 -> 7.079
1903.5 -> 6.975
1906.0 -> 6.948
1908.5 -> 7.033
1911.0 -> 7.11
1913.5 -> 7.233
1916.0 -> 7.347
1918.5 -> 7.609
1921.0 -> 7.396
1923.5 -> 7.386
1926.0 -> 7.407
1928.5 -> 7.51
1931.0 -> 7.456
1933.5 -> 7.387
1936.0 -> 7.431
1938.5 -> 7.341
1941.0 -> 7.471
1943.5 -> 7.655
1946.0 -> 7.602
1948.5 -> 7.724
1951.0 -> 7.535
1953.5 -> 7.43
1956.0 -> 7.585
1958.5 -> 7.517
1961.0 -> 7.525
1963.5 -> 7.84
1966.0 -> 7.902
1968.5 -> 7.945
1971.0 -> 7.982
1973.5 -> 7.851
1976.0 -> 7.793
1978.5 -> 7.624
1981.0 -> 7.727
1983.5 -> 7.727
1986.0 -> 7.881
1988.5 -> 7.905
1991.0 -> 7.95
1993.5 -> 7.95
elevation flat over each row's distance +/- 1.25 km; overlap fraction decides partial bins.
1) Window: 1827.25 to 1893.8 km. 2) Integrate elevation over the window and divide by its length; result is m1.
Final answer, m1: 7.47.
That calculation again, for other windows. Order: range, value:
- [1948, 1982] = 7.71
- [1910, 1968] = 7.5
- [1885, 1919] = 7.12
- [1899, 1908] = 7.01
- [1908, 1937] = 7.37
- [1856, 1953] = 7.29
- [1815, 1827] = 8.2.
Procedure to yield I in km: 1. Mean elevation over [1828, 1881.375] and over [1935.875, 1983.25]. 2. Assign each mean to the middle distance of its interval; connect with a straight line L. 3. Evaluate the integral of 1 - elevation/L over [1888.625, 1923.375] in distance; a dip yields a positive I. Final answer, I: 2.0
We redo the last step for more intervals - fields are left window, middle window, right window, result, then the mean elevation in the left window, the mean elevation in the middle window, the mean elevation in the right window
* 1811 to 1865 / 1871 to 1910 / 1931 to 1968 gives 3.0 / 7.85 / 7.12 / 7.57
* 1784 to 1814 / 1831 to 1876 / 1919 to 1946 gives 2.2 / 8.31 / 7.58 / 7.46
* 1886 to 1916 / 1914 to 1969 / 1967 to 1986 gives -0.5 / 7.08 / 7.54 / 7.81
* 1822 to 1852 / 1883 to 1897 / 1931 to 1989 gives 1.3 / 7.89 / 7.06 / 7.66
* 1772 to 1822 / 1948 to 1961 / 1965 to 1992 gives 0.6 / 8.28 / 7.55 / 7.84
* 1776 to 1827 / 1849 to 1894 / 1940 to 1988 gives 4.3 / 8.28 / 7.27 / 7.71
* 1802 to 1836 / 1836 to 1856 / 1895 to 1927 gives 0.3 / 8.18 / 7.78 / 7.21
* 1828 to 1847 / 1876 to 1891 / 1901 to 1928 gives 0.8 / 7.88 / 7.12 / 7.24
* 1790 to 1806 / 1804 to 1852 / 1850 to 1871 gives -1.2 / 8.32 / 8.06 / 7.36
